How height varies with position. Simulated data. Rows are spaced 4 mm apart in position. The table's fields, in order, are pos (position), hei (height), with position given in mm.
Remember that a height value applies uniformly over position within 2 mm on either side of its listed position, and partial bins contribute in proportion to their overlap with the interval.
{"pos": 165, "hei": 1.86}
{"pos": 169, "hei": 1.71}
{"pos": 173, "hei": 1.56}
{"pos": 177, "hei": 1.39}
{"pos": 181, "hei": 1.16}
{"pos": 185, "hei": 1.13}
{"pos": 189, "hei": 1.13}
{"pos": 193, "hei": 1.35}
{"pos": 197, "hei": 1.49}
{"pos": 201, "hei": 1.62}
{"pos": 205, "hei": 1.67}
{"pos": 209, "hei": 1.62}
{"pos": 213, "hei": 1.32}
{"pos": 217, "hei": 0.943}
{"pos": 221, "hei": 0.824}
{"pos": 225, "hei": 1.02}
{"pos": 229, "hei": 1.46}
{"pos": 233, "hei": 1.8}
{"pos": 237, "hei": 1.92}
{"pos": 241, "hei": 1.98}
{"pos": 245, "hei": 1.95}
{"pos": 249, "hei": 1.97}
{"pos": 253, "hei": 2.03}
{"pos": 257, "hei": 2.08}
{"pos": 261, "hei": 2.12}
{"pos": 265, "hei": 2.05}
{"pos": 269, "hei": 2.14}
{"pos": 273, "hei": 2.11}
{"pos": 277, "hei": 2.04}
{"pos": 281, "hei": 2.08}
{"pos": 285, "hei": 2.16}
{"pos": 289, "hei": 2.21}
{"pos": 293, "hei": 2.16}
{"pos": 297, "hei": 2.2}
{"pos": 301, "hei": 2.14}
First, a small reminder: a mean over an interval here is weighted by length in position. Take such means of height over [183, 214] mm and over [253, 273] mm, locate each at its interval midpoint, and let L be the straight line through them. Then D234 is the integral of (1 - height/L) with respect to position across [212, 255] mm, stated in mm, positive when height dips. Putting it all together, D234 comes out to 5.6 mm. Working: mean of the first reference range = 1.42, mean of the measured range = 1.57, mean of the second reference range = 2.09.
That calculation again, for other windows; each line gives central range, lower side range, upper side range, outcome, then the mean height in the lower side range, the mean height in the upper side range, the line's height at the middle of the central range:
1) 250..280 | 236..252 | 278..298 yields -0.4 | 1.96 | 2.15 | 2.05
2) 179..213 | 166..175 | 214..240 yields 2.7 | 1.66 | 1.35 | 1.52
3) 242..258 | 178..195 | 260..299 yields -1.5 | 1.2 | 2.13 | 1.83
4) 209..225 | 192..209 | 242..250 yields 5.6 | 1.55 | 1.96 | 1.7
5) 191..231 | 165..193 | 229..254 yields 7.4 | 1.38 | 1.9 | 1.65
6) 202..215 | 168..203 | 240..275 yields 0.4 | 1.38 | 2.05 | 1.6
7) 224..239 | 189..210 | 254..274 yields 1.8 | 1.51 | 2.1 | 1.8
